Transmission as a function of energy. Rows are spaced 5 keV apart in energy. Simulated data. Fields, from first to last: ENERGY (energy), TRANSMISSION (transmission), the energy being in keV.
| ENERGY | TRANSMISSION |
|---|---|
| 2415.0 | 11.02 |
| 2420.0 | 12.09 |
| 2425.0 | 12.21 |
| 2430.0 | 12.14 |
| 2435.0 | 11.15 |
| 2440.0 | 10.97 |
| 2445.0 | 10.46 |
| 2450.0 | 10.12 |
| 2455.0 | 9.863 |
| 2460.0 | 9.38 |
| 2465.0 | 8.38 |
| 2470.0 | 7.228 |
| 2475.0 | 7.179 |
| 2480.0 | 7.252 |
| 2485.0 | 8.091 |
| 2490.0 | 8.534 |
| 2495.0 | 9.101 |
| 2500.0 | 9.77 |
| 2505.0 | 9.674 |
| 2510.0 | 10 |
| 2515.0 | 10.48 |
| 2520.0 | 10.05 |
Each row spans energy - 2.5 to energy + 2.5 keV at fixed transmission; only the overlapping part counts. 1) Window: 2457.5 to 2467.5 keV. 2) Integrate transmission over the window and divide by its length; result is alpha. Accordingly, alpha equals 8.88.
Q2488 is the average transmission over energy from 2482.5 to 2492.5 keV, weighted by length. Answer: 8.31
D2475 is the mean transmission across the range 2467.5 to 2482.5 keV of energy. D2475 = 7.22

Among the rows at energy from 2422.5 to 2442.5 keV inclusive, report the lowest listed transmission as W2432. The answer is 10.97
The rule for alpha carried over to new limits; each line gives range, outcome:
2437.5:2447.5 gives 10.7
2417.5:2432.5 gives 12.1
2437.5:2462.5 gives 10.2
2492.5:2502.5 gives 9.44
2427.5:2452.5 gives 11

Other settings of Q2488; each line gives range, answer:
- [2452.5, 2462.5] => 9.62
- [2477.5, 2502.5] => 8.55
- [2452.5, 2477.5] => 8.41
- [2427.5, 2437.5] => 11.6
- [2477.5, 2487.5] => 7.67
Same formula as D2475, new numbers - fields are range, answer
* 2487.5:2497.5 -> 8.82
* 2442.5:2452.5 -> 10.3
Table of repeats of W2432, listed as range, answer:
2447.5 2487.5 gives 7.179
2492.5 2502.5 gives 9.101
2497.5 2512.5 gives 9.674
